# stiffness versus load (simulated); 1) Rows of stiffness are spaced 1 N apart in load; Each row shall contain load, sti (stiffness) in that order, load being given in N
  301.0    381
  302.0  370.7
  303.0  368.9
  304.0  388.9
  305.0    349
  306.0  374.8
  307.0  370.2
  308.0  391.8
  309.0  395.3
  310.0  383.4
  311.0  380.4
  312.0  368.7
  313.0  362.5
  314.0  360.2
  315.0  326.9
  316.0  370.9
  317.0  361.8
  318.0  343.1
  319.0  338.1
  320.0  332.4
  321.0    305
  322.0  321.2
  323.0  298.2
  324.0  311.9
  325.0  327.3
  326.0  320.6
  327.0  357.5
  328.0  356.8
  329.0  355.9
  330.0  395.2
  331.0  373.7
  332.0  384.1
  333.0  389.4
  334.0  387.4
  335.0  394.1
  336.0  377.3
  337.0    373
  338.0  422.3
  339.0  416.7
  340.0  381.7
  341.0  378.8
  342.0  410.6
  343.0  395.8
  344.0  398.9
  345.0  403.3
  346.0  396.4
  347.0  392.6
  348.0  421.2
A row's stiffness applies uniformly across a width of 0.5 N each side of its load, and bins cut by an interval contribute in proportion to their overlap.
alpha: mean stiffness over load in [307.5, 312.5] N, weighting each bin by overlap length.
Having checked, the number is 384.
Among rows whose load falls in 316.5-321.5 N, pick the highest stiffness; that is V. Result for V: 361.8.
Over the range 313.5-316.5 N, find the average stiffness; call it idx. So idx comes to 353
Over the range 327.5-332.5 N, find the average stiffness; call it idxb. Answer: 373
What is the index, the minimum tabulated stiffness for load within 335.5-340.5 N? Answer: 373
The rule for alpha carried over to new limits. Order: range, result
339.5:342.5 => 390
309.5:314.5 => 371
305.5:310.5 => 383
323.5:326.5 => 320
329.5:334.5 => 386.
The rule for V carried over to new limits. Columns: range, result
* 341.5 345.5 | 410.6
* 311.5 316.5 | 370.9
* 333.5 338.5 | 422.3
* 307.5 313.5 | 395.3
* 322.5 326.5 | 327.3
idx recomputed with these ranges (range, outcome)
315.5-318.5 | 359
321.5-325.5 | 315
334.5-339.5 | 397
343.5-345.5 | 401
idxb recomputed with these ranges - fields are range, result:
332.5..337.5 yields 384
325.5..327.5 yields 339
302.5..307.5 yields 370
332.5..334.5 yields 388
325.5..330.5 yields 357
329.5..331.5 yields 384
